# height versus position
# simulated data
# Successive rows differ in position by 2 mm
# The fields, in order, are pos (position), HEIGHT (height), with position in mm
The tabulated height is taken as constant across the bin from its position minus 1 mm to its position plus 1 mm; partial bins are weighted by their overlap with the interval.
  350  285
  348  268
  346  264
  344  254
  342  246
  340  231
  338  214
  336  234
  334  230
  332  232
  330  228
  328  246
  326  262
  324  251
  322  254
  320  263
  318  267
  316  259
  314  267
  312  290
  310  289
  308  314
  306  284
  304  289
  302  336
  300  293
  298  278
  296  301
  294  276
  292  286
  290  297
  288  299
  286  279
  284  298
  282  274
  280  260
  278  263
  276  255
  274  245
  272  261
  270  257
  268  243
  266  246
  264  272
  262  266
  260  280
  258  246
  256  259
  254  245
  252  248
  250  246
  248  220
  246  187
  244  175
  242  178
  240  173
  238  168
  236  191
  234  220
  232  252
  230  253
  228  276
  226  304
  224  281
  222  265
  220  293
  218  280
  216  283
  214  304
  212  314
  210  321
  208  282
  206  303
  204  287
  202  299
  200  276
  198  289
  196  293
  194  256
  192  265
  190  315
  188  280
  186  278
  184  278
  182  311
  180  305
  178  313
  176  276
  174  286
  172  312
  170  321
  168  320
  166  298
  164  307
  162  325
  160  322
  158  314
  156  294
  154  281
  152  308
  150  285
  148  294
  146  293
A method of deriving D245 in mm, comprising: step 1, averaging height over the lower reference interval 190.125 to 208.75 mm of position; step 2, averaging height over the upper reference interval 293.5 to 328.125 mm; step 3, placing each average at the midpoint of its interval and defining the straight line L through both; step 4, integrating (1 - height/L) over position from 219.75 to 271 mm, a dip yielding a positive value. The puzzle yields 7.9 mm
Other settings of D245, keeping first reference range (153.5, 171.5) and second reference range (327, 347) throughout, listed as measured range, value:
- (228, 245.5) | 4.66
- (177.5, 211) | 0.67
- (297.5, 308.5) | -2.07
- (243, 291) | 2.01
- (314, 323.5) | -0.60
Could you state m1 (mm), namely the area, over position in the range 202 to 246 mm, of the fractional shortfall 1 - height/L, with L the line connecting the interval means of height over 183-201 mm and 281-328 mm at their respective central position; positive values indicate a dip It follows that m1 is 3.9 mm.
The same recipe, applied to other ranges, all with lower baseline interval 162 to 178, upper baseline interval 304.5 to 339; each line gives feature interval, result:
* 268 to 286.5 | 0.5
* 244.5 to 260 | 2.4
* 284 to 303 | -1.9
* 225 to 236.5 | 1.4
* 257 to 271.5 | 0.9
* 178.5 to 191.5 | 0.3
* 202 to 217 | -0.3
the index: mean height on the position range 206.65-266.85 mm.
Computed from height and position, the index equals 251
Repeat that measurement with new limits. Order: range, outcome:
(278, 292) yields 283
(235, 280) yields 234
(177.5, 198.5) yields 289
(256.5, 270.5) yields 259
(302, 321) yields 283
